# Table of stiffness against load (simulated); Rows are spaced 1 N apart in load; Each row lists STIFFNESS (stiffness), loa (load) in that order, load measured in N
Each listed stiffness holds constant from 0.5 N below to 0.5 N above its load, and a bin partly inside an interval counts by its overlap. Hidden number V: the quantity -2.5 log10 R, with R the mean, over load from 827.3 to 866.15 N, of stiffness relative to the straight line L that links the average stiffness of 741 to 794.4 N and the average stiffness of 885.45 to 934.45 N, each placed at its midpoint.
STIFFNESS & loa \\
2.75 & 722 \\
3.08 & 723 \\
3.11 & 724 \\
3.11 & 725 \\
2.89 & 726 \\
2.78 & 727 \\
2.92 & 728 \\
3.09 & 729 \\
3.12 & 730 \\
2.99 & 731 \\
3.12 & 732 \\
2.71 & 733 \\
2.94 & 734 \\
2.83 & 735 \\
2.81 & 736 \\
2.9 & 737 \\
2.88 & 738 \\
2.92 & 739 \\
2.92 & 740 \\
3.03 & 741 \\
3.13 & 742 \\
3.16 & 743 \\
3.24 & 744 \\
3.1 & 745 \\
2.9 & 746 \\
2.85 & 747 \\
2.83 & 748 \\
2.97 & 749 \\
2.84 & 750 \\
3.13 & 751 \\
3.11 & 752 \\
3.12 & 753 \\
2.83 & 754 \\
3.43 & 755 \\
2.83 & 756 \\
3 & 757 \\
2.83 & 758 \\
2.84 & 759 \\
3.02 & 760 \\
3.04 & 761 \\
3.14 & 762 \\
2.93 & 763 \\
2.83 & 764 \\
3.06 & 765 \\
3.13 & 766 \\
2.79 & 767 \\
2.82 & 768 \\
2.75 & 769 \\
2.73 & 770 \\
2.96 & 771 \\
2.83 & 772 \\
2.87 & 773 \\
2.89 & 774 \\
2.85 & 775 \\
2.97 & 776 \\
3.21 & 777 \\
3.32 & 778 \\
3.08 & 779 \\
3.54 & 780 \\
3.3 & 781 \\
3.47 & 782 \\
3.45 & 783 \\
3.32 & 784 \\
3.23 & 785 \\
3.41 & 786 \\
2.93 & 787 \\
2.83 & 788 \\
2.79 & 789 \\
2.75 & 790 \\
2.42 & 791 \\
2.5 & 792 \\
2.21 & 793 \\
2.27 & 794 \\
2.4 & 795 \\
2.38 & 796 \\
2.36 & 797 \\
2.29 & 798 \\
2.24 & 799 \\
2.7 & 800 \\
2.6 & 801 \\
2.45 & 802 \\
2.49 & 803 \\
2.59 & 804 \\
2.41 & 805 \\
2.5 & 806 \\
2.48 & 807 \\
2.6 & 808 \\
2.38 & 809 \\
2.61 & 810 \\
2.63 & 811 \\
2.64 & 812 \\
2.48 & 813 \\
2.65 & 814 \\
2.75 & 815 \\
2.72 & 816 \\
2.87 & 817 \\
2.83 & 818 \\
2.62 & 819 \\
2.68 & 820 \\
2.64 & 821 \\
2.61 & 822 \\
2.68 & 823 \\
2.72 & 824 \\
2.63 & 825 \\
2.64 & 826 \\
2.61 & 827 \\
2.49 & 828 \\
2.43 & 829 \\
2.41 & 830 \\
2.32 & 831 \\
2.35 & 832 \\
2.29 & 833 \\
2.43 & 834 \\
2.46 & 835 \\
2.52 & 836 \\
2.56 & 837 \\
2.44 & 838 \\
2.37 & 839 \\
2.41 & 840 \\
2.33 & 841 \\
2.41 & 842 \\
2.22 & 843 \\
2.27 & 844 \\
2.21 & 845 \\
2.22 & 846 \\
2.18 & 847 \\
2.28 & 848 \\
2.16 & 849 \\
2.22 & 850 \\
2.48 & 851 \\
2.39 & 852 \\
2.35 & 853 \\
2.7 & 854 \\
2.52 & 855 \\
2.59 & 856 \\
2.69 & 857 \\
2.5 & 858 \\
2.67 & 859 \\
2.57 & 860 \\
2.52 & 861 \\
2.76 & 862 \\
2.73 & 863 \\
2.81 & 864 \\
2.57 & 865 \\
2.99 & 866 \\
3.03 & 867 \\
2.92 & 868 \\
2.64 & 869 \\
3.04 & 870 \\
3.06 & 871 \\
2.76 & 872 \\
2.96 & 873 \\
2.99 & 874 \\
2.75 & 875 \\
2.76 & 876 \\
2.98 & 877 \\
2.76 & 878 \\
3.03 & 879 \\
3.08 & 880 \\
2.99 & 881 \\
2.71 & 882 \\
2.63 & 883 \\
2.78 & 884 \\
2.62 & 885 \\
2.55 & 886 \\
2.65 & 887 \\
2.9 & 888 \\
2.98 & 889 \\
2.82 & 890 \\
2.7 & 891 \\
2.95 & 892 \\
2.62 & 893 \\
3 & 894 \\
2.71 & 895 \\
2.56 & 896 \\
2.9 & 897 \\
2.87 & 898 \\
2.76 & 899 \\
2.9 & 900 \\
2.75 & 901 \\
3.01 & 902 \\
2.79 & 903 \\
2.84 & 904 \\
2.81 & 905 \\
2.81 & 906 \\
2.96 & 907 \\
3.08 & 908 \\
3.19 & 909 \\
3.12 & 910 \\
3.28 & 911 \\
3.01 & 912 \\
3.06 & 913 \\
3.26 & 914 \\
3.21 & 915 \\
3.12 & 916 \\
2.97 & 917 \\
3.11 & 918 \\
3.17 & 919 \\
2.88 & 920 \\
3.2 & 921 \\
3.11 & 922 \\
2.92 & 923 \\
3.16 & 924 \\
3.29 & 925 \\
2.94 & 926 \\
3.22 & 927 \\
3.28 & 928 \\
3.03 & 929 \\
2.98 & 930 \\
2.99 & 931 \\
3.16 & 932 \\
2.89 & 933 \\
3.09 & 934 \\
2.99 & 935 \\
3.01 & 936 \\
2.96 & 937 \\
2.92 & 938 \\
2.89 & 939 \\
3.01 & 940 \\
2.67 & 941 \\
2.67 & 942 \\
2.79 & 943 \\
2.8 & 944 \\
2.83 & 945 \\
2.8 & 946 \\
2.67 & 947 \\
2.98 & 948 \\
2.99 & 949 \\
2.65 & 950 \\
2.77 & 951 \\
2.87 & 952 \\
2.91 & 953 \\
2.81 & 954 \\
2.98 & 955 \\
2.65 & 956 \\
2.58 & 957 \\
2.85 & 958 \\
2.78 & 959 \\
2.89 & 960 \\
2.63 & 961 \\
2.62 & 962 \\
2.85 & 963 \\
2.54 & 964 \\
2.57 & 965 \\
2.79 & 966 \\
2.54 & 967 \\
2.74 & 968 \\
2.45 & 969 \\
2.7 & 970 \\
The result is 0.21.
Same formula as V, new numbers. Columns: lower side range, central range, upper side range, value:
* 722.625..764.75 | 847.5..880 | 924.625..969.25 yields 0.08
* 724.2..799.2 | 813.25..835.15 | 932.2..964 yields 0.12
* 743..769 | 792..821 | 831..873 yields 0.09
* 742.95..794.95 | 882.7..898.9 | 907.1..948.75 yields 0.09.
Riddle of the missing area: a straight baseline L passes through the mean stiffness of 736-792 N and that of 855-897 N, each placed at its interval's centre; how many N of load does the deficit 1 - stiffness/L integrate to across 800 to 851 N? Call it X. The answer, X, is 6.9 N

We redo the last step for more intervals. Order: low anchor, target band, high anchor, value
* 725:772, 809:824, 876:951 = 1.4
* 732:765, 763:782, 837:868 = -1.0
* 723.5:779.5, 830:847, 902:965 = 3.4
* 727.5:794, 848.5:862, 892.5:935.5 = 2.2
